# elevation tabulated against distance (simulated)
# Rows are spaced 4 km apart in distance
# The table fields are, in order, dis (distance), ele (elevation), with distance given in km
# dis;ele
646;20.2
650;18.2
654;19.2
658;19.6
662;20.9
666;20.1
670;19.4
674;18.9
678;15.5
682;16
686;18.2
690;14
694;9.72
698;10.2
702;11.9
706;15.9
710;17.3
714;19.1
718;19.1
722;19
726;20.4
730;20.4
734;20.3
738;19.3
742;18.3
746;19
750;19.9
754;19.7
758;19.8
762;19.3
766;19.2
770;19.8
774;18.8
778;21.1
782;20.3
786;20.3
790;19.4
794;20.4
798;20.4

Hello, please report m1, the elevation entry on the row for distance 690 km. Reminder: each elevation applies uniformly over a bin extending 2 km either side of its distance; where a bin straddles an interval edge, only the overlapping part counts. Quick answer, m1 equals 14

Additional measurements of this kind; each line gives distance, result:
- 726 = 20.4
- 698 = 10.2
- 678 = 15.5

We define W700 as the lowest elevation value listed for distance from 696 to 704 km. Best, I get 10.2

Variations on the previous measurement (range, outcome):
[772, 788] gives 18.8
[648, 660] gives 18.2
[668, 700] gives 9.72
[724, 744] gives 18.3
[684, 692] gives 14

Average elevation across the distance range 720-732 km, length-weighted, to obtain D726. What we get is 19.9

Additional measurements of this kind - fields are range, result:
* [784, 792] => 19.9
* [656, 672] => 20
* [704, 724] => 18.1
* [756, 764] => 19.6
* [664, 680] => 18.5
